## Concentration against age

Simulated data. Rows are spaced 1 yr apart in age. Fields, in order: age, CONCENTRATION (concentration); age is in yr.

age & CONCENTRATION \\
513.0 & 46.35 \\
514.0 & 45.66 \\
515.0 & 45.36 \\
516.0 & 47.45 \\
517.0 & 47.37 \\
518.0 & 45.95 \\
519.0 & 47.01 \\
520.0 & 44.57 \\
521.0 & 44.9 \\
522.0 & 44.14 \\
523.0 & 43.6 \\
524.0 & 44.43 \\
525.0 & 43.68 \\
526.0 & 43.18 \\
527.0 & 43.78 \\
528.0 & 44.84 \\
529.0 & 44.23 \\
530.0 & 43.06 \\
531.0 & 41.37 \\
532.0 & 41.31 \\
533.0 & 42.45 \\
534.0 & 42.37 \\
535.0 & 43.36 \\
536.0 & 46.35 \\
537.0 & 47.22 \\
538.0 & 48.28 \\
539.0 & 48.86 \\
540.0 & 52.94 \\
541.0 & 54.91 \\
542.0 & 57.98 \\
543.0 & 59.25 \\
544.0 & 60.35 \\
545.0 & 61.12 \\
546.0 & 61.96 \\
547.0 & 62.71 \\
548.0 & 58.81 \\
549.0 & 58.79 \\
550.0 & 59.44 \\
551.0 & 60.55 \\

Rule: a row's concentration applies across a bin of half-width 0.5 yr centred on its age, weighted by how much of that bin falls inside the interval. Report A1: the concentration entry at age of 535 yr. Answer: 43.36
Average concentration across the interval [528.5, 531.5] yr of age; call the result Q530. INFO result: 42.9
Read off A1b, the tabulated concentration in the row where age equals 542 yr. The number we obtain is 57.98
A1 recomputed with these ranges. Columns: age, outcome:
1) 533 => 42.45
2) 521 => 44.9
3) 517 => 47.37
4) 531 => 41.37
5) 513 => 46.35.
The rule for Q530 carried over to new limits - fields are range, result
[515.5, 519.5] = 46.9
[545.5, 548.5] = 61.2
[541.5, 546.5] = 60.1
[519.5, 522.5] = 44.5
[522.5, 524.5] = 44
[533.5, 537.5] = 44.8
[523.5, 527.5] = 43.8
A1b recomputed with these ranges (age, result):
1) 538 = 48.28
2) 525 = 43.68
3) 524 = 44.43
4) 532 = 41.31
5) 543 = 59.25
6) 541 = 54.91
